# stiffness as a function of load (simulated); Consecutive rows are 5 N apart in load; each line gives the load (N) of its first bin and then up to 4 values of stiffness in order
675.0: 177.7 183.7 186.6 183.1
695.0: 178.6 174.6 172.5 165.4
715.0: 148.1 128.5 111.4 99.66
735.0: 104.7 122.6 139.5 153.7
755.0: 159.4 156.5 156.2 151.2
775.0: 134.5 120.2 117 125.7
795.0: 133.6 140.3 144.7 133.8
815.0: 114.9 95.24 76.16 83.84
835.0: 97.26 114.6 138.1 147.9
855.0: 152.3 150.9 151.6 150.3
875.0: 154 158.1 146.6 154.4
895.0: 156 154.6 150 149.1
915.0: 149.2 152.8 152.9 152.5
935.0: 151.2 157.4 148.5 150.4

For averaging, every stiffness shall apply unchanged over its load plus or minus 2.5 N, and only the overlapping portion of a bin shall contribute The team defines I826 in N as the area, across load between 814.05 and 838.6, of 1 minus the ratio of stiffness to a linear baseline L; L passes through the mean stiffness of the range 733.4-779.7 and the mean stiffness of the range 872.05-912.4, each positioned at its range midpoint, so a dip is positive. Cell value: 9.0 N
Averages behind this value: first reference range 142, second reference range 153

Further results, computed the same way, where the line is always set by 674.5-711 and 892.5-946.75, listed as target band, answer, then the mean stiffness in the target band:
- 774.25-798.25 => 5.95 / 126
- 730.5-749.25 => 5.43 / 123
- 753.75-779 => 3.06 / 149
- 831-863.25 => 5.79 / 132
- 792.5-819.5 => 5.67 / 131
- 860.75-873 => 0.56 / 151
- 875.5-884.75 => 0.14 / 154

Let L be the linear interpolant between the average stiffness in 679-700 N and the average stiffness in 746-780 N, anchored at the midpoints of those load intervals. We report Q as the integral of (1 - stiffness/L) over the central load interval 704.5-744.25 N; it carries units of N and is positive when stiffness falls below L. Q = 8.8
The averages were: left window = 182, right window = 149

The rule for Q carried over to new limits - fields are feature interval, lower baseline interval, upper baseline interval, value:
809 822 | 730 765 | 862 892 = 2.9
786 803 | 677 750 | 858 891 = 2.1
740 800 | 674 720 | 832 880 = 6.7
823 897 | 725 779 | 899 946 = 5.4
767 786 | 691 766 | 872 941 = 1.9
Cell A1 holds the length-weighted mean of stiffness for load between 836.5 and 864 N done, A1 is 140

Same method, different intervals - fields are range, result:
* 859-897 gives 153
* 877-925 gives 152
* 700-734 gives 139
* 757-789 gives 139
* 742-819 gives 138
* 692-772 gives 145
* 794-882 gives 130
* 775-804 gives 129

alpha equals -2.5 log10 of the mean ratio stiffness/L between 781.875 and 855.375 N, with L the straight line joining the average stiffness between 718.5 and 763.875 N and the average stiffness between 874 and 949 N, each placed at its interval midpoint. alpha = 0.173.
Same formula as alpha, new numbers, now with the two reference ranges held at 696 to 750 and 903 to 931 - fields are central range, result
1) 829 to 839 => 0.46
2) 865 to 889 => -0.03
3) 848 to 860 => -0.02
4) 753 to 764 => -0.12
